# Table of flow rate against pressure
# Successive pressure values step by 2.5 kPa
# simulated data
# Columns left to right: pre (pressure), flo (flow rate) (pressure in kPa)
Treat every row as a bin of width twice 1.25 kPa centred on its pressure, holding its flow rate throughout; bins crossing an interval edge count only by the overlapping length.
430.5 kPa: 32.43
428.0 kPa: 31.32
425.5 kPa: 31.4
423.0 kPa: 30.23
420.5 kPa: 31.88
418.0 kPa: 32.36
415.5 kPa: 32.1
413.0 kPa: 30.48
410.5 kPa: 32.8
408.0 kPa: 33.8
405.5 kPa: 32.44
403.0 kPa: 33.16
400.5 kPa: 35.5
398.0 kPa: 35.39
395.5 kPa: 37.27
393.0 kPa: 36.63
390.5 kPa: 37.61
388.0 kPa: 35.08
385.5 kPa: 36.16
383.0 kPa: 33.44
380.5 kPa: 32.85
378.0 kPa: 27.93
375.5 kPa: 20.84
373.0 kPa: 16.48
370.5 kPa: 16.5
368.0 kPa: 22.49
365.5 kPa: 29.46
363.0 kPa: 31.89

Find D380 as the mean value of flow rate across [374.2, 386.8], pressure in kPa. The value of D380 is 30.2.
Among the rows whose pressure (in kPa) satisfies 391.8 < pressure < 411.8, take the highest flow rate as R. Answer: 37.27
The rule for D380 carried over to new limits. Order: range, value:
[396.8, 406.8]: 34.1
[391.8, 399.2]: 36.4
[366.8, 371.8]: 19.4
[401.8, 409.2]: 33.1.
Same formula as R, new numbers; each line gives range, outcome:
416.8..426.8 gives 32.36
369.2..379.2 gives 27.93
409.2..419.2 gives 32.8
